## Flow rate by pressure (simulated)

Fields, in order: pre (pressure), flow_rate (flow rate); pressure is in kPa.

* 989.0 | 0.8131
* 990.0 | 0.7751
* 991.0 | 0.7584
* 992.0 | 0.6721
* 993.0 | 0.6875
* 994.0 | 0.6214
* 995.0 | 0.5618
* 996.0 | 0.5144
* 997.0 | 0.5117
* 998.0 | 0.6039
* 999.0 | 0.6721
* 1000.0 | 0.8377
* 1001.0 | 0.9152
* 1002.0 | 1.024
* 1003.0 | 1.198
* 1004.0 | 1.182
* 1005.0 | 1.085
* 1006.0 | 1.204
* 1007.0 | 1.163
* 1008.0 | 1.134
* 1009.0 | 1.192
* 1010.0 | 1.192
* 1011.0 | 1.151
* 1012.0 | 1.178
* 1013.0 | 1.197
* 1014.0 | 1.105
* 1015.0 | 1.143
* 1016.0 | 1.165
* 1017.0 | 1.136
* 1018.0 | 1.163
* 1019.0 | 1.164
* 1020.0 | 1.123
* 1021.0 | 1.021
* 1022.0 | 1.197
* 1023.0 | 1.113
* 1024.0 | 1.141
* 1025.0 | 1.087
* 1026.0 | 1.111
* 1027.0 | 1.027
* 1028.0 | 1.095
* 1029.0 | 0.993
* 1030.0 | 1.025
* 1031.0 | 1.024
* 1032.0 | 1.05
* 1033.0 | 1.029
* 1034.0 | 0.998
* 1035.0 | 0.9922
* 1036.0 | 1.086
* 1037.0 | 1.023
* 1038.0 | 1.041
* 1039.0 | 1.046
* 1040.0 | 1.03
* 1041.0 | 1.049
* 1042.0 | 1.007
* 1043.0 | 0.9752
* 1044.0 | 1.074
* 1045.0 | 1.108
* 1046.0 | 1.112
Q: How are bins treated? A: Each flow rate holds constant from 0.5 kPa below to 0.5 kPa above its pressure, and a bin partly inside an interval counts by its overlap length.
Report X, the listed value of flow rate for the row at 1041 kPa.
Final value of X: 1.049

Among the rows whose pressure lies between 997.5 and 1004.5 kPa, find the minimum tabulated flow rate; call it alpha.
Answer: 0.6039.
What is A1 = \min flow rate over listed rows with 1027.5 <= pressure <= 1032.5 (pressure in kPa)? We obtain 0.993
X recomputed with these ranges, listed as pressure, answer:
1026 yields 1.111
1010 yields 1.192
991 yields 0.7584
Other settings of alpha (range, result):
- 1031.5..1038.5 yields 0.9922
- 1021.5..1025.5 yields 1.087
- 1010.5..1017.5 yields 1.105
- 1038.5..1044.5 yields 0.9752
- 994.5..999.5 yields 0.5117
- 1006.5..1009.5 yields 1.134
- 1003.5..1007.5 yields 1.085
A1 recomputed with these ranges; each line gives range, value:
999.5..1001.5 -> 0.8377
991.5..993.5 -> 0.6721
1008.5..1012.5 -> 1.151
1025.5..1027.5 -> 1.027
